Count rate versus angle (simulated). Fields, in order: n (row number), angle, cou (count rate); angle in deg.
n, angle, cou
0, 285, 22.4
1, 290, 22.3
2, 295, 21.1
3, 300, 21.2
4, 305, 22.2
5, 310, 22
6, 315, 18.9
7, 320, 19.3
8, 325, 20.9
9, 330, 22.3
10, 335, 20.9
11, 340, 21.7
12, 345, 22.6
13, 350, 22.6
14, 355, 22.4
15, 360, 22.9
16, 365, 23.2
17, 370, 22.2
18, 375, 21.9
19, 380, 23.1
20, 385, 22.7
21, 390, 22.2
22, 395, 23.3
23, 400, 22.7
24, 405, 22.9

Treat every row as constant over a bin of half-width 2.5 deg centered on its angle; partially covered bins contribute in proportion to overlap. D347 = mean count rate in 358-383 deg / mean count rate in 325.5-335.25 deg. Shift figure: 1.0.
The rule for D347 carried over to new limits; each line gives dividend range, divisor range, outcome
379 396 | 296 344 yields 1.08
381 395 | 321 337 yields 1.07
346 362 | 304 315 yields 1.06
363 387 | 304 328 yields 1.10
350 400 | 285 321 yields 1.07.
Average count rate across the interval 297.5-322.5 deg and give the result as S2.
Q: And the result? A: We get 20.7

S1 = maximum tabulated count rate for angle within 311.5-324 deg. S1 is 19.3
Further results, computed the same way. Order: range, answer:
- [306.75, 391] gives 23.2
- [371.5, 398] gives 23.3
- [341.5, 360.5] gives 22.9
